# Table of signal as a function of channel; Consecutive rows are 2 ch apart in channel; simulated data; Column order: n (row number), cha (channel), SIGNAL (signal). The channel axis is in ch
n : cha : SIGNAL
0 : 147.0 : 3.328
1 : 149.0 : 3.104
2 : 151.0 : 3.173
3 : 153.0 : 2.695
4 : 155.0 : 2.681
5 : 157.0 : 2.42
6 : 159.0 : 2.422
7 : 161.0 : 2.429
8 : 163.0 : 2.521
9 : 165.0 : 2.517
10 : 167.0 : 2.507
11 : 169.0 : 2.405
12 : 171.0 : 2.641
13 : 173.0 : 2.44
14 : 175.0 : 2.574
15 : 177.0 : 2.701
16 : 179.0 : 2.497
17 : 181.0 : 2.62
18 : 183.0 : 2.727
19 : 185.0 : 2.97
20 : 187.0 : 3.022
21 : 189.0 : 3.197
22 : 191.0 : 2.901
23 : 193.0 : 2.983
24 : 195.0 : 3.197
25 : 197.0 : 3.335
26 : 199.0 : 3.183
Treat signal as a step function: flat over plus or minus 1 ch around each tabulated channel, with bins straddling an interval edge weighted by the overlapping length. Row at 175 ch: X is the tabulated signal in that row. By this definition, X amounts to 2.574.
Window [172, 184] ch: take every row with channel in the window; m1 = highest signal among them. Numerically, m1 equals 2.727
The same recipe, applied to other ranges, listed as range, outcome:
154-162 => 2.681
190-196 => 3.197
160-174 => 2.641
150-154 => 3.173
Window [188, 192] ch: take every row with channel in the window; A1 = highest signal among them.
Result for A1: 3.197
